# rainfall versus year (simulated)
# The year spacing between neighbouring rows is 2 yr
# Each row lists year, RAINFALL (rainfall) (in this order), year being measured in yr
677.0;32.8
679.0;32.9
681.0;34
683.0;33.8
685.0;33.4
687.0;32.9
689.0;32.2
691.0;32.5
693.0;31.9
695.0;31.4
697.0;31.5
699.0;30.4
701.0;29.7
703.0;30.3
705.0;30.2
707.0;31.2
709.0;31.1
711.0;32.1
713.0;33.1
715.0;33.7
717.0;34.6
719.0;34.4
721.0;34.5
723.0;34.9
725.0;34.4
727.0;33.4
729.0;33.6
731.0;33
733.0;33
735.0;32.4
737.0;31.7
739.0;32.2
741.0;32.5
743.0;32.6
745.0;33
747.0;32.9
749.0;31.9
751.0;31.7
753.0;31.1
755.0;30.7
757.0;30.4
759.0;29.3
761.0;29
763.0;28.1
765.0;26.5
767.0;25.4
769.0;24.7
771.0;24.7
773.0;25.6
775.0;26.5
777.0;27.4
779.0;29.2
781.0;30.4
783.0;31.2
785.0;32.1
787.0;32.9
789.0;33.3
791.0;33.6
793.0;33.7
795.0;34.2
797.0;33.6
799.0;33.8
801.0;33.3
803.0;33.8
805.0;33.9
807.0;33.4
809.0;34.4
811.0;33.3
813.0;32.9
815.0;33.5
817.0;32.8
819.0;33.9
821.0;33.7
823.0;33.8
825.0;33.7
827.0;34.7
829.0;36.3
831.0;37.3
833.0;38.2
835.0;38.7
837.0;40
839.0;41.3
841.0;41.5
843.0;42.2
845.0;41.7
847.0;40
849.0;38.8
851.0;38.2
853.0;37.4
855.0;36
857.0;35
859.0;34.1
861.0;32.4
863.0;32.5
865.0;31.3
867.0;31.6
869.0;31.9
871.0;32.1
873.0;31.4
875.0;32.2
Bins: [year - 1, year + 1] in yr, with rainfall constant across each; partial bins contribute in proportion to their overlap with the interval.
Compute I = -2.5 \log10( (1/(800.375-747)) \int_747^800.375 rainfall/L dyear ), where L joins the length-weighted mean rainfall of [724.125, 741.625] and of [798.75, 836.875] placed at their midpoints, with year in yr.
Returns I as 0.124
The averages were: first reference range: 32.9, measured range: 30.1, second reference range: 34.6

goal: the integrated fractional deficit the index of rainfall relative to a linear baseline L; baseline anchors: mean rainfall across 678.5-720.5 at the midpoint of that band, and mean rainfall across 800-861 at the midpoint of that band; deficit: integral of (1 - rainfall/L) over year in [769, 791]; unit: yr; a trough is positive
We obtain 3.42 yr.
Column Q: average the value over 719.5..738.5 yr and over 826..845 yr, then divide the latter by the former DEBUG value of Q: 1.2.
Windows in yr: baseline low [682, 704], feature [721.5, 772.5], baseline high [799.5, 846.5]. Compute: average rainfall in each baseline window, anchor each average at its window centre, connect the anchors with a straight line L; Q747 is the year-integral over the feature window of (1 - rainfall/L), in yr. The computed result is 4.0 yr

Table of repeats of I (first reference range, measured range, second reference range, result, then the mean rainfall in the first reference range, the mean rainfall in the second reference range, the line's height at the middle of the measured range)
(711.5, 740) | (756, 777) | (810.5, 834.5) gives 0.25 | 33.5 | 34.6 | 34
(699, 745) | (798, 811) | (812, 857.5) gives 0.07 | 32.6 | 37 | 35.9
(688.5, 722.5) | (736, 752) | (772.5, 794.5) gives -0.03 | 32.1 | 30.7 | 31.4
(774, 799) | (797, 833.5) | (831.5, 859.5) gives 0.03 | 31.6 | 38.9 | 35.1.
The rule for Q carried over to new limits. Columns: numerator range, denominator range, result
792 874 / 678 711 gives 1.11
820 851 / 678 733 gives 1.17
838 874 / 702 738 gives 1.10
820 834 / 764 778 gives 1.37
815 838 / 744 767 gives 1.18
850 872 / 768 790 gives 1.17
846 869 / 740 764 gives 1.13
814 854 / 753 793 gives 1.28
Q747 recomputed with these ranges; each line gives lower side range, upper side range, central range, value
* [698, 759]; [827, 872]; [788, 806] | 0.57 yr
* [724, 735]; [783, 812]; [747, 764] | 1.51 yr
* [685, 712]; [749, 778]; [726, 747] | -2.34 yr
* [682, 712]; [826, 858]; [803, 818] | 1.45 yr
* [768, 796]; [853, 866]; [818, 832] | -1.15 yr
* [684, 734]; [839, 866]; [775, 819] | 3.48 yr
